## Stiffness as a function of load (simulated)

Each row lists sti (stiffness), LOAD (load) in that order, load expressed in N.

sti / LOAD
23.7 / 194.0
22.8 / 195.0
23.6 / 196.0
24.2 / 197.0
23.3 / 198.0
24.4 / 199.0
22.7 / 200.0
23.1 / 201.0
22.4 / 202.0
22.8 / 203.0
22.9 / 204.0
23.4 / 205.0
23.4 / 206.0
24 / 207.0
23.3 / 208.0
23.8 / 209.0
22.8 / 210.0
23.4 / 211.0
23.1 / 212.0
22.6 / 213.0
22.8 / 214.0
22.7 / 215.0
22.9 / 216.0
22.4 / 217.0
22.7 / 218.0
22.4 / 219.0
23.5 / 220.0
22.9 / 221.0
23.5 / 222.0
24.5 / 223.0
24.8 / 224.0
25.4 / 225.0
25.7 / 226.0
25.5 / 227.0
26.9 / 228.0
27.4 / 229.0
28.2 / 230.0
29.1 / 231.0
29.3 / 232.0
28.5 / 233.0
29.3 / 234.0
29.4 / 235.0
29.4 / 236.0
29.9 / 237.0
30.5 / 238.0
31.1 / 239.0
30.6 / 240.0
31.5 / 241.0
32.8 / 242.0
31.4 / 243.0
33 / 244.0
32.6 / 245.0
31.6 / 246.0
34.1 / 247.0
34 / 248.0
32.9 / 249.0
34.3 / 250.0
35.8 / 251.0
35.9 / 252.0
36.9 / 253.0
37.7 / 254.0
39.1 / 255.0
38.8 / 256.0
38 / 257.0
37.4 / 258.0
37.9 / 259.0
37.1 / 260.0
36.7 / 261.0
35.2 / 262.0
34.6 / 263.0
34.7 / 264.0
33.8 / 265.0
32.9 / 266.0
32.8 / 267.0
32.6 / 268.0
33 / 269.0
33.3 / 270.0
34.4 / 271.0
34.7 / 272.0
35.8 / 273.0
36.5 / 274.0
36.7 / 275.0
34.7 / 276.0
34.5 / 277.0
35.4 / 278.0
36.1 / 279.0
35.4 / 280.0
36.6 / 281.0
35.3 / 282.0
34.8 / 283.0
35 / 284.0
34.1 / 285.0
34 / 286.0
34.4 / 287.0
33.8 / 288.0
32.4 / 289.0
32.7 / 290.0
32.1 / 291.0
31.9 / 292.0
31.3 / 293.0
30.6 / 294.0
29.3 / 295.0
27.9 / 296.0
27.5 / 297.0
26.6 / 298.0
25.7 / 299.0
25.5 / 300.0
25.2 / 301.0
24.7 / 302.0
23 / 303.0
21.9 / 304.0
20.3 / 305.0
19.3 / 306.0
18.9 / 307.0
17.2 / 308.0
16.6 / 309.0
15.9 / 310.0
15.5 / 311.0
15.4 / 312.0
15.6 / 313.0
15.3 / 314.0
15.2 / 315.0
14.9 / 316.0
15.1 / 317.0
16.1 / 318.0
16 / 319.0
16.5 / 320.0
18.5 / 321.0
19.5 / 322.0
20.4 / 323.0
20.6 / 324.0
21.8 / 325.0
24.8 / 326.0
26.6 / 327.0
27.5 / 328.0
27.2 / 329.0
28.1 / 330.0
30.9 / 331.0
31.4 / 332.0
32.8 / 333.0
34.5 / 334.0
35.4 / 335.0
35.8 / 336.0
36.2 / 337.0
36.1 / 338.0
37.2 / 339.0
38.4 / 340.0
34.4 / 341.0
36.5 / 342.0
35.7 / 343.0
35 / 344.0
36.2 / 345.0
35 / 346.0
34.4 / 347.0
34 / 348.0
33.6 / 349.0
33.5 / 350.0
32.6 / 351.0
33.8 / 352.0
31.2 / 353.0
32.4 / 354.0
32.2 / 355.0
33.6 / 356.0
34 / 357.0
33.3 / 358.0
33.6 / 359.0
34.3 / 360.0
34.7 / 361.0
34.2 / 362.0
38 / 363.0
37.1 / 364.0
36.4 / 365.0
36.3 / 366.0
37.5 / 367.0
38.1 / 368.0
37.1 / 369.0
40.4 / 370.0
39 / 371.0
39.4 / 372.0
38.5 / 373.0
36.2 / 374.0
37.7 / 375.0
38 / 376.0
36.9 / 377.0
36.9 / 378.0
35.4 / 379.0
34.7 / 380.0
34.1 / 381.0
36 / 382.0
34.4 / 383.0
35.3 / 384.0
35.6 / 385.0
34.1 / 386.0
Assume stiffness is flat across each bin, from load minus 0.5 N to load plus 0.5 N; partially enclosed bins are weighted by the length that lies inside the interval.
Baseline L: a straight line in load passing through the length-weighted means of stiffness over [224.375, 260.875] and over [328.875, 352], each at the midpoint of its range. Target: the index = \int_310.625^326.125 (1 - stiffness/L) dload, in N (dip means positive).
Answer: 7.5 N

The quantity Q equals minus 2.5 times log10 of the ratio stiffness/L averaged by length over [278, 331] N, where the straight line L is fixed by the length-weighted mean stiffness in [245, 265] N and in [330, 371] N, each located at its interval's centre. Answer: 0.37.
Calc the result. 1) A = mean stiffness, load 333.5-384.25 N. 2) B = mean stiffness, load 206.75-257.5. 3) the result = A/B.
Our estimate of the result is 1.24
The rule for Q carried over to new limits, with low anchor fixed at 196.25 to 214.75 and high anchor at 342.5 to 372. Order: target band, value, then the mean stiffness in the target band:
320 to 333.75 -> 0.29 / 25.2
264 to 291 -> -0.19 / 34.4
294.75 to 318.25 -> 0.46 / 20.3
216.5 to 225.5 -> 0.04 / 23.6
